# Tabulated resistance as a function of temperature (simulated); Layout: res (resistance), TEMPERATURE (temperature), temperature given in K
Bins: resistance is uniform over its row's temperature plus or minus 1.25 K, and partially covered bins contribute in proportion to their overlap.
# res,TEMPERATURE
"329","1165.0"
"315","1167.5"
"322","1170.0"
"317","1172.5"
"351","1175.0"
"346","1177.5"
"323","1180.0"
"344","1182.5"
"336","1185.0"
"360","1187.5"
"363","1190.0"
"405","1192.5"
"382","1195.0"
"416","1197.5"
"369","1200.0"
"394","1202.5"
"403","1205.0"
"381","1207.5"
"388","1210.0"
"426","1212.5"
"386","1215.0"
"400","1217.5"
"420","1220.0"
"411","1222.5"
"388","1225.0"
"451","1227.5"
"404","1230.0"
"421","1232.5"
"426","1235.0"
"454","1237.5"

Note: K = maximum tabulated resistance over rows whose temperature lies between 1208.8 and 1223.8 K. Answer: 426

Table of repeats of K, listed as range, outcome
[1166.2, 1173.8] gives 322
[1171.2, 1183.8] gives 351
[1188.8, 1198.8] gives 416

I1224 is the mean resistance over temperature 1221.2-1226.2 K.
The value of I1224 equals 400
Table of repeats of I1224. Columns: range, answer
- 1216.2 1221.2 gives 410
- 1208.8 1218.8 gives 400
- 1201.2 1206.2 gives 398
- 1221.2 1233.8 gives 415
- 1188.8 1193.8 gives 384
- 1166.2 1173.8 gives 318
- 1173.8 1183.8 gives 341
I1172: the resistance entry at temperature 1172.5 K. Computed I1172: 317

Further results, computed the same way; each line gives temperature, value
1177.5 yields 346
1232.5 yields 421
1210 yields 388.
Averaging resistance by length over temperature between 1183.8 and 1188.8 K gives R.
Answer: 348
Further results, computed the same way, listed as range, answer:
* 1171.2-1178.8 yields 338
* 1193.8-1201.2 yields 389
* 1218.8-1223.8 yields 415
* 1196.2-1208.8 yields 393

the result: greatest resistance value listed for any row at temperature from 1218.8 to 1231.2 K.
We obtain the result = 451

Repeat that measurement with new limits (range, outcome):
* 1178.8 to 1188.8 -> 360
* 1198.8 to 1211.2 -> 403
